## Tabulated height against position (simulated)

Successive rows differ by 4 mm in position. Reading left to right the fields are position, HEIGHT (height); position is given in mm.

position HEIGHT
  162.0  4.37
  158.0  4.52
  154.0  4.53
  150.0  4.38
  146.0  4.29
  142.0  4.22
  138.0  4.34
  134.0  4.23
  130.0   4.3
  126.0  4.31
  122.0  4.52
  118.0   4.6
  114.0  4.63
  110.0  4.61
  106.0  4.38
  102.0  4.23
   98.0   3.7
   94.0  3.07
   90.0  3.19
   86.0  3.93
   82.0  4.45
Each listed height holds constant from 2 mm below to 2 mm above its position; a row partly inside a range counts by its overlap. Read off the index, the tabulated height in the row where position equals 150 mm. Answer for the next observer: 4.38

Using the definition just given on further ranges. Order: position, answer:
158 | 4.52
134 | 4.23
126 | 4.31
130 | 4.3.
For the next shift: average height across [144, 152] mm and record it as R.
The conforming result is 4.33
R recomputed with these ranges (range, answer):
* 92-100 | 3.38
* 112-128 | 4.51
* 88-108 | 3.71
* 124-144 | 4.28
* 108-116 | 4.62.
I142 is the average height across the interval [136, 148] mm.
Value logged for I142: 4.28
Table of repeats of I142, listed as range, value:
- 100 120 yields 4.49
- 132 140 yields 4.29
